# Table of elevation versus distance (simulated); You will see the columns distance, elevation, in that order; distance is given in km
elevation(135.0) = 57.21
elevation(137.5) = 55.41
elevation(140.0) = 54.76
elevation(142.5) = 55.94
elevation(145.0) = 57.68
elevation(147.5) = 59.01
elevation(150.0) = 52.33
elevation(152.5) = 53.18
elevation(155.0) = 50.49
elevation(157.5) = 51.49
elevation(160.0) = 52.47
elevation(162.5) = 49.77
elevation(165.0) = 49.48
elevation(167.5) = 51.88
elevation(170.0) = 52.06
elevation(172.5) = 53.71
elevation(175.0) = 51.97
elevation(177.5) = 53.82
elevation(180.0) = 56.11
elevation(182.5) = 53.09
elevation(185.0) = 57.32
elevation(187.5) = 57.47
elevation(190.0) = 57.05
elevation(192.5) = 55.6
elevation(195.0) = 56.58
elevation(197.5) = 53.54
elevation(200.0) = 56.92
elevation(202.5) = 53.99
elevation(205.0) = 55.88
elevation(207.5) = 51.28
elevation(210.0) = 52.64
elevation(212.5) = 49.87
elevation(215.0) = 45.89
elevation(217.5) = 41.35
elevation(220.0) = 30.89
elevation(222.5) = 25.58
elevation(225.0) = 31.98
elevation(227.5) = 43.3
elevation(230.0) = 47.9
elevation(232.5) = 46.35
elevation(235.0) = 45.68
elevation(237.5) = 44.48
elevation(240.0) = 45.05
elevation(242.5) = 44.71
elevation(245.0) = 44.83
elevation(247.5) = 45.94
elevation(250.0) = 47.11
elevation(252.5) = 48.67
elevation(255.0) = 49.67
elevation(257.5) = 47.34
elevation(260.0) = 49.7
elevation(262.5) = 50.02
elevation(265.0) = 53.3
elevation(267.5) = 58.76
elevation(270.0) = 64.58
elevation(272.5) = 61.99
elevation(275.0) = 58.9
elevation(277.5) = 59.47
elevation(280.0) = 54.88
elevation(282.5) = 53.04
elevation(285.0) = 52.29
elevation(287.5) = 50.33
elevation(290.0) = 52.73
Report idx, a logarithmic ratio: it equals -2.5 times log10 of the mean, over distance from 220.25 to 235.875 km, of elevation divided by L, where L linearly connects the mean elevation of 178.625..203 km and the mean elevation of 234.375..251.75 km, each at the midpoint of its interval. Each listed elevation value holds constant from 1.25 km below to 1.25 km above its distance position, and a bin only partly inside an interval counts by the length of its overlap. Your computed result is 0.22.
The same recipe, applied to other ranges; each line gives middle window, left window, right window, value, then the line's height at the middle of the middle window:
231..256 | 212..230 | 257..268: -0.01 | 45.7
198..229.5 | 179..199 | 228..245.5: 0.12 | 50.5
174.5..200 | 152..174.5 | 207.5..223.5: -0.18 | 47.2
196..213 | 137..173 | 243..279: -0.01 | 53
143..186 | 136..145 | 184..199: 0.05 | 56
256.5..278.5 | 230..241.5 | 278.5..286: -0.10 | 51.1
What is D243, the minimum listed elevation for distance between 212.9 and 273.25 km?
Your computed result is 25.58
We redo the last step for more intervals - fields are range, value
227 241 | 43.3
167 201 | 51.88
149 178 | 49.48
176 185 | 53.09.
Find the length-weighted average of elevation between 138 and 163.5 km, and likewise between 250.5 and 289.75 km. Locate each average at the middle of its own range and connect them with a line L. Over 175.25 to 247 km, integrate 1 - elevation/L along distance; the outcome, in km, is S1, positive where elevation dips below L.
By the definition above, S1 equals 7.1 km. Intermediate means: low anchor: 53.8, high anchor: 54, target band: 48.6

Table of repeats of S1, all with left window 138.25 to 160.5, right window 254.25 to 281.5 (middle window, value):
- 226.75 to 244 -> 3.0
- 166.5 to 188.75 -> 0.1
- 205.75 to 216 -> 0.8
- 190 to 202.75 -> -0.2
